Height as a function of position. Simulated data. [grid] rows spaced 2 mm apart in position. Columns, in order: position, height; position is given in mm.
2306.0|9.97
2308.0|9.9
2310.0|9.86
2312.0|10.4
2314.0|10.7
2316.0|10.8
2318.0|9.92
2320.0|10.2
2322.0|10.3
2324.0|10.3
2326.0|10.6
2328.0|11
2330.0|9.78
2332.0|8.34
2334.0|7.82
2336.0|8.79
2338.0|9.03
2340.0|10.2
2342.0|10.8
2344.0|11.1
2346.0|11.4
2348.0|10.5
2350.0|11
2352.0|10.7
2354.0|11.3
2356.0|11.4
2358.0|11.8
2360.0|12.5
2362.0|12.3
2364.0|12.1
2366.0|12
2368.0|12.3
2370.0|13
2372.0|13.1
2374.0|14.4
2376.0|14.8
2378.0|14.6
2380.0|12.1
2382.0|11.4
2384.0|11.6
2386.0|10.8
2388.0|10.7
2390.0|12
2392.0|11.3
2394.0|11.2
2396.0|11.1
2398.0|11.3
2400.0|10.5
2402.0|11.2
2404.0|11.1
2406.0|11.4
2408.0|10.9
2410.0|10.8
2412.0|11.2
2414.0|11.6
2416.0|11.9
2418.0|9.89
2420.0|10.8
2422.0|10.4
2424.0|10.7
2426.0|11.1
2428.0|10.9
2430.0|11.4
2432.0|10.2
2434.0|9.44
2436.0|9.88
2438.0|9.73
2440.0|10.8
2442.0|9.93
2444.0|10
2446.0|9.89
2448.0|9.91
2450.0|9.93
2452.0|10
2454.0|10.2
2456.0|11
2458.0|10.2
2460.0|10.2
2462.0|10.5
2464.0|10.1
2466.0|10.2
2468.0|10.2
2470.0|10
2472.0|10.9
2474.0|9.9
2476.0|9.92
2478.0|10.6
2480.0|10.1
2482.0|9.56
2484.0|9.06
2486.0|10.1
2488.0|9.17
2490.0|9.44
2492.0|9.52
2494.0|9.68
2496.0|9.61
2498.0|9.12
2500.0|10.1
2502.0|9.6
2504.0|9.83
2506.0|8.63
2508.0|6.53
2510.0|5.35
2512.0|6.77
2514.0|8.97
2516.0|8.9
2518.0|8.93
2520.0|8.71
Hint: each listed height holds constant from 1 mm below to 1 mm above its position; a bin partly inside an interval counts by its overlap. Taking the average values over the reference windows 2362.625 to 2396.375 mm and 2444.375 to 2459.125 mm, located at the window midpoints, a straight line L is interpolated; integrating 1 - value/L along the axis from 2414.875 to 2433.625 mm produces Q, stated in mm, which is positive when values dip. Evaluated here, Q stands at 0.34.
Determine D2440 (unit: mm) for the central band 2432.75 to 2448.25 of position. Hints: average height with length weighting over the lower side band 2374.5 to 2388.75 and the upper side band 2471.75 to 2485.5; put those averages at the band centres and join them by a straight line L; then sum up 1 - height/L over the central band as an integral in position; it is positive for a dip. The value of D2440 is 1.4 mm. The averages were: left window 12.4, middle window 9.95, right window 9.96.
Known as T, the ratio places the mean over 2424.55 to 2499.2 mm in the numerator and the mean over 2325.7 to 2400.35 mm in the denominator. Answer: 0.89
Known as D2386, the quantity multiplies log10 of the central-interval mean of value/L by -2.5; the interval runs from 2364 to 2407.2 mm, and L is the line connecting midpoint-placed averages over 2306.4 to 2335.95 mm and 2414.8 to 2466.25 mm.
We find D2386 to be -0.18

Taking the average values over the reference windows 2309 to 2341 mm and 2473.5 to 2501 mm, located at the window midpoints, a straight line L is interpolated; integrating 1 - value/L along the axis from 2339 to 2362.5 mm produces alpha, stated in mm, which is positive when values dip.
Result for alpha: -3.3 mm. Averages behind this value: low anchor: 9.88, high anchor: 9.7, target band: 11.2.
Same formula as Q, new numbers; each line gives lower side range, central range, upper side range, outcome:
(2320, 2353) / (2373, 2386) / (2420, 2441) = -3.4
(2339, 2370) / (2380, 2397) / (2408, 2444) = -0.4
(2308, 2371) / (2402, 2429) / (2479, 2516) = -3.1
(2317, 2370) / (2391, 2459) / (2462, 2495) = -2.7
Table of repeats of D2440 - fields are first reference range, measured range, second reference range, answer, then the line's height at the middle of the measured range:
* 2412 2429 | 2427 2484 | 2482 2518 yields -0.99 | 10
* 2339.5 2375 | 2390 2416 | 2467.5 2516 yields -0.63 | 10.9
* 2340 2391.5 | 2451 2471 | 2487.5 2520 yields -1.07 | 9.74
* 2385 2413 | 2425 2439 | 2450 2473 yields 0.40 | 10.7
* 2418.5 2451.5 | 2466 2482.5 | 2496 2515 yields -1.66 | 9.24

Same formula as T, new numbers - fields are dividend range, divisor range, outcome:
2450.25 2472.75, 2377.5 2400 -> 0.89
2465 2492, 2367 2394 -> 0.80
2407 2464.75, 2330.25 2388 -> 0.92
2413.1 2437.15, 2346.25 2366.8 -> 0.92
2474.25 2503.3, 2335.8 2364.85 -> 0.88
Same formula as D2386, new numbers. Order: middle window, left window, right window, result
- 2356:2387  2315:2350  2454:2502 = -0.24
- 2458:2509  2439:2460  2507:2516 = -0.15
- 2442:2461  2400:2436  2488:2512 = -0.02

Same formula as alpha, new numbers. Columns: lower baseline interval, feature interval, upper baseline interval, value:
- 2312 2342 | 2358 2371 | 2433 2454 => -3.2 mm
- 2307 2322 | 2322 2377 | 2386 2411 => -2.9 mm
